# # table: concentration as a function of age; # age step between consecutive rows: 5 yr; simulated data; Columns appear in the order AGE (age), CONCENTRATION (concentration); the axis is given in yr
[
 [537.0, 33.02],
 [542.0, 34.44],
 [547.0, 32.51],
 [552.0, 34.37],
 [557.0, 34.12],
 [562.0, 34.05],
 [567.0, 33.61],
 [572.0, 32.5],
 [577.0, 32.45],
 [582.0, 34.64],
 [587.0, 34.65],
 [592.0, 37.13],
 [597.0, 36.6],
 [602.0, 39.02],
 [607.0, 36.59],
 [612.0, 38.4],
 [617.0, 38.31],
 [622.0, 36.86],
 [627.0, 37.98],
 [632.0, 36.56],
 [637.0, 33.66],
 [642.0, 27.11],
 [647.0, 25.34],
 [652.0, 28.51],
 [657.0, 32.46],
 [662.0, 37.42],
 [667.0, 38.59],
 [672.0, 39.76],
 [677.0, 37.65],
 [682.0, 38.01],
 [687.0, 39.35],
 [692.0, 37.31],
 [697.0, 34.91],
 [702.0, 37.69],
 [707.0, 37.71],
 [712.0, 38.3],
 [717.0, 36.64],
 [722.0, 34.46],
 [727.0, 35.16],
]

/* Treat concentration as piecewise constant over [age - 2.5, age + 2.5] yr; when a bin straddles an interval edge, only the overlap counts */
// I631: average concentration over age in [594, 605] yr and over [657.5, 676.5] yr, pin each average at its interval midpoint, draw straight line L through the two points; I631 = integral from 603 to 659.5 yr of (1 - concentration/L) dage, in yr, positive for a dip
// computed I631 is 5.7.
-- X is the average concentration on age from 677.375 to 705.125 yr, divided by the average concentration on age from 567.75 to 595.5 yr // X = 1.09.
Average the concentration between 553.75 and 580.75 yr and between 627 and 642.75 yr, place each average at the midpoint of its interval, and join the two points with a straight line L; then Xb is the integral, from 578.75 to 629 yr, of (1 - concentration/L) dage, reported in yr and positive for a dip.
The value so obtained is -4.84 yr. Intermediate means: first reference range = 33.4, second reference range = 33.9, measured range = 36.9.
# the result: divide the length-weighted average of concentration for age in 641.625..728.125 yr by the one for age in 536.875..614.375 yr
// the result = 1.0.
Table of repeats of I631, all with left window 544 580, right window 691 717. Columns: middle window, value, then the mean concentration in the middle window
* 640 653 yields 3.22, 26.8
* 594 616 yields -2.01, 37.7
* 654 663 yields 0.44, 34.2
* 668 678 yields -0.70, 38.8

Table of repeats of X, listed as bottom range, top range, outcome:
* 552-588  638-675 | 0.97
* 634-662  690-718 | 1.23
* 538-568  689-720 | 1.10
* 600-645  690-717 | 1.03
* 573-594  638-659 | 0.83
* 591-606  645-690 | 0.94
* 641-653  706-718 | 1.41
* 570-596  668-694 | 1.12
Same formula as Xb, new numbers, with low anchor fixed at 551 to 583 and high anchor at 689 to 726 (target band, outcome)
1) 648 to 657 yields 1.6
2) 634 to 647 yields 2.1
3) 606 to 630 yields -2.0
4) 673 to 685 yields -0.7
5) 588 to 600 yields -0.9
